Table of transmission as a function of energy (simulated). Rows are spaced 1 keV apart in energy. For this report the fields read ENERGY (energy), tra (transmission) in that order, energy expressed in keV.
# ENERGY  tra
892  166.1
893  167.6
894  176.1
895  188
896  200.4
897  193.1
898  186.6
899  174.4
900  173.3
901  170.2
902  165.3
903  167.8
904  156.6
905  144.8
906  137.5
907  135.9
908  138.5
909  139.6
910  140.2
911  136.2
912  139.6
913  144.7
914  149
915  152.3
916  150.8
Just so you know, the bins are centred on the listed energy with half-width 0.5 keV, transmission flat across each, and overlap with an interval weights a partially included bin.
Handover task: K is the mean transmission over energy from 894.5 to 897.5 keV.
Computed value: 194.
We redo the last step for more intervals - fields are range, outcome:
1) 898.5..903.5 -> 170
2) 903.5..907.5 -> 144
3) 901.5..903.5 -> 167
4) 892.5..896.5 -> 183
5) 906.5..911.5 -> 138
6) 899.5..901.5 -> 172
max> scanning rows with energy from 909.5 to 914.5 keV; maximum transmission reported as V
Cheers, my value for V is 149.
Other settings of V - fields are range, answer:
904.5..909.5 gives 144.8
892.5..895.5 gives 188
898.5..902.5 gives 174.4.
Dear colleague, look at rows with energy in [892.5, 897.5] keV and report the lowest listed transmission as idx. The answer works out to 167.6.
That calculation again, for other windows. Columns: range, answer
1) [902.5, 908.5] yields 135.9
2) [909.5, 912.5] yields 136.2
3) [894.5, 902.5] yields 165.3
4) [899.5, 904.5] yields 156.6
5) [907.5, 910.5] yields 138.5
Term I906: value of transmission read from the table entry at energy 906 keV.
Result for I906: 137.5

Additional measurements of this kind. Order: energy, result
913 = 144.7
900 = 173.3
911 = 136.2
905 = 144.8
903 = 167.8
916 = 150.8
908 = 138.5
